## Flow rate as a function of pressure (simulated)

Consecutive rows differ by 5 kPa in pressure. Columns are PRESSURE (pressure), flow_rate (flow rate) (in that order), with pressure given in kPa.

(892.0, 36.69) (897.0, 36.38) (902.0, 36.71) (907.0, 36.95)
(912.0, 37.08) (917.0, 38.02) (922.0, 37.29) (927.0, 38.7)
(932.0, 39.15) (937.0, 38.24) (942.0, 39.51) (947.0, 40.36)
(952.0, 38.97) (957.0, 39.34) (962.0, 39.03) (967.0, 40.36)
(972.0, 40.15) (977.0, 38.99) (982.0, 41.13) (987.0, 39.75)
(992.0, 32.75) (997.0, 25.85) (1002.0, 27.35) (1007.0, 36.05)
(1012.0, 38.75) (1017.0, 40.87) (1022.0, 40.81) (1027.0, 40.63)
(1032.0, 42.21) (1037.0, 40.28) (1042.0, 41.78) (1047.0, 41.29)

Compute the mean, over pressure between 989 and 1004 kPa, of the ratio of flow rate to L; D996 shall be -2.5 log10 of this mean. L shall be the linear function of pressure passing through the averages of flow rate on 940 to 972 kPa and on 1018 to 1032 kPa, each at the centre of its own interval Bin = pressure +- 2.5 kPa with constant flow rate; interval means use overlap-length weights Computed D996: 0.36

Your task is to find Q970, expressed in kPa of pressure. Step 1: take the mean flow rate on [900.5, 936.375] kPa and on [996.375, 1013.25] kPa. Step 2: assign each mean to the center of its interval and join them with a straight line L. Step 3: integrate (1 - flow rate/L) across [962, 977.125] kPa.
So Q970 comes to -2.4 kPa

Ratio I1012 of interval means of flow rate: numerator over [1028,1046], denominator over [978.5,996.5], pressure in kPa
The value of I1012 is 1.1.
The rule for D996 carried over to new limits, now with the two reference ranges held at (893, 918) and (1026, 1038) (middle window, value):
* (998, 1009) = 0.29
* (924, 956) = -0.03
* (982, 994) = 0.06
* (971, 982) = -0.01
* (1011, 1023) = 0.01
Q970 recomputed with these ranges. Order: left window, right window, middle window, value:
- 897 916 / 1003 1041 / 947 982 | -1.3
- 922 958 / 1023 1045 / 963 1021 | 5.0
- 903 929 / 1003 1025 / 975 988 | -0.7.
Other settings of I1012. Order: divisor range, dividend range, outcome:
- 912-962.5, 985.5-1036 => 0.94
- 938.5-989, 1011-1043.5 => 1.03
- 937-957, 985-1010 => 0.82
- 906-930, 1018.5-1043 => 1.09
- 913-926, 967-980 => 1.05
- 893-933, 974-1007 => 0.92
